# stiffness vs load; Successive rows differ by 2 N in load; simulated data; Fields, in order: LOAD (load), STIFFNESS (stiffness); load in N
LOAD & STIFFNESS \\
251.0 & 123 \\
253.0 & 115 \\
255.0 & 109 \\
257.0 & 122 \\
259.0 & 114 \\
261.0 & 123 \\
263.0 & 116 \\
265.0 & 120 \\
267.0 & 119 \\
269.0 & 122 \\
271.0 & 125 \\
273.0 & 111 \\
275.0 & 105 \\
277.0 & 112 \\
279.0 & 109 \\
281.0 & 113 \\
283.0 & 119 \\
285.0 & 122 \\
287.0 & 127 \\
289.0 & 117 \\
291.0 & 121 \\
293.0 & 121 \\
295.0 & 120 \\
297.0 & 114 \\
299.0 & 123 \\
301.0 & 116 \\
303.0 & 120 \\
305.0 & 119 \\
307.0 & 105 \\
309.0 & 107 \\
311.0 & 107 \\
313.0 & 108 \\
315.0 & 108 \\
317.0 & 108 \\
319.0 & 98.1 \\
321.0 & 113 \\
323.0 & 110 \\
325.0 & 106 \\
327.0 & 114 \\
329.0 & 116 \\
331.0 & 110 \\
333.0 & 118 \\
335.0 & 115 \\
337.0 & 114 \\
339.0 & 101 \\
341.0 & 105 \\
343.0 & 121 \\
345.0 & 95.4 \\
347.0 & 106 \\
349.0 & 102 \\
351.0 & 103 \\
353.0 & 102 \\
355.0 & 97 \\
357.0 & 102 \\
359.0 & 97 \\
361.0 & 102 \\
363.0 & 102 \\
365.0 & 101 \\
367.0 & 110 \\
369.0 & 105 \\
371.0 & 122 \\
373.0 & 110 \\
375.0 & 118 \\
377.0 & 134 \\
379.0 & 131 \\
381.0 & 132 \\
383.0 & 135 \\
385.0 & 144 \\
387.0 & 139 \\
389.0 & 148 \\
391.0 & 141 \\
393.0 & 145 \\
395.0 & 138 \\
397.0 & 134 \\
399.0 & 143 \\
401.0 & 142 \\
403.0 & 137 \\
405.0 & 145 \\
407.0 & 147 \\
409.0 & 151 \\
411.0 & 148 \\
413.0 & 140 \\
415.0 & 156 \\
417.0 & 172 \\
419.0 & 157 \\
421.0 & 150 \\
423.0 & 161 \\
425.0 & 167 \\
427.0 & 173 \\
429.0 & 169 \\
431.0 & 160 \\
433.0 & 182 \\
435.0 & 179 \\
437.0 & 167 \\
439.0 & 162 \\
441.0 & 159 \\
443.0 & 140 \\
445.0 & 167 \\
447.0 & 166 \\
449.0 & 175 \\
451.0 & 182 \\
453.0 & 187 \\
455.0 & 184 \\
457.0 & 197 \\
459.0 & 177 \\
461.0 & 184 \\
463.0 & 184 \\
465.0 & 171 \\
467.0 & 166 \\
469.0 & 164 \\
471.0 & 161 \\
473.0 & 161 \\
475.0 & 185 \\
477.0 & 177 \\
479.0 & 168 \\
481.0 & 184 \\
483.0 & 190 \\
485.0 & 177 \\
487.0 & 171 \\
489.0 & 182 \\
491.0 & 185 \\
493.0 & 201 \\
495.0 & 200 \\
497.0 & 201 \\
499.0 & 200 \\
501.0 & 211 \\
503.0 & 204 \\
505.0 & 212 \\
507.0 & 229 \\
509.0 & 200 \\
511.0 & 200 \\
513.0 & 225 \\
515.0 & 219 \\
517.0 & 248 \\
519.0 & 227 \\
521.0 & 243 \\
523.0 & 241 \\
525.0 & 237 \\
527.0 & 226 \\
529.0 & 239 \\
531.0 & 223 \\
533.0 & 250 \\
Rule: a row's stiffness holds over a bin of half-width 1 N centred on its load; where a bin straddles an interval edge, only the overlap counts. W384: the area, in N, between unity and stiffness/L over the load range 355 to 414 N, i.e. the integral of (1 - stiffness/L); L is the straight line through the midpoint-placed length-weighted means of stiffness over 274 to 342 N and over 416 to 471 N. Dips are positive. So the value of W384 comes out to 7.0 N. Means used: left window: 113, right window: 170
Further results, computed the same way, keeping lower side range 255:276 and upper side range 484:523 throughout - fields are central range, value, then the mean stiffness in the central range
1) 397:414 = 2.7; 144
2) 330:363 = 9.5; 106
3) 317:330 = 2.8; 109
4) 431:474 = 3.8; 172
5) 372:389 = 3.1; 131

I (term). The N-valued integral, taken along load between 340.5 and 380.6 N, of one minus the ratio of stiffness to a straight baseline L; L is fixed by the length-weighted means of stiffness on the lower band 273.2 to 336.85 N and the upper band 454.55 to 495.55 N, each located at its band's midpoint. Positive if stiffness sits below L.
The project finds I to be 7.8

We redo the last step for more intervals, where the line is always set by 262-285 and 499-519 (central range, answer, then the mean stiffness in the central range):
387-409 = 3.5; 142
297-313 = 1.9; 114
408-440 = 3.2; 162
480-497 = 1.7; 187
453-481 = 3.1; 176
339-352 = 3.7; 105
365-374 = 2.7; 111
